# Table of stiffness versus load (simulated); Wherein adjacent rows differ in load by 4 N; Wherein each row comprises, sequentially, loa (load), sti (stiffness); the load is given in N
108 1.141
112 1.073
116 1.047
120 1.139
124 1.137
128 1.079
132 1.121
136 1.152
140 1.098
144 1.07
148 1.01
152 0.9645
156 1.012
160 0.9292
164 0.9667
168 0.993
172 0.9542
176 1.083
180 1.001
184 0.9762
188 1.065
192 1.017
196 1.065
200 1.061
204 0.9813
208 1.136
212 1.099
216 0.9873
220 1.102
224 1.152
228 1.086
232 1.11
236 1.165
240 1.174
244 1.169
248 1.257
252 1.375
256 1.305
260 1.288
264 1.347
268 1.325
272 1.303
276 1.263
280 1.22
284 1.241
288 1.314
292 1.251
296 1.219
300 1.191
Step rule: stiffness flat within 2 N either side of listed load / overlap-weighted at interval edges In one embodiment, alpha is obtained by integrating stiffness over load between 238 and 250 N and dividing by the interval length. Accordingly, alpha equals 1.2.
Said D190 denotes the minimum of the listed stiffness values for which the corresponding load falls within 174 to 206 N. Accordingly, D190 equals 0.9762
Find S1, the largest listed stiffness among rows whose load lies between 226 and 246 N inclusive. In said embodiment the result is 1.174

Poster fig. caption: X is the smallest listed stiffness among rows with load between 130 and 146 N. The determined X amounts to 1.07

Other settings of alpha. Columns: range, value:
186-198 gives 1.05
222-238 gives 1.13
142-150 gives 1.04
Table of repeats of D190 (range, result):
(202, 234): 0.9813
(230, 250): 1.11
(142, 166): 0.9292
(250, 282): 1.22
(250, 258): 1.305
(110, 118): 1.047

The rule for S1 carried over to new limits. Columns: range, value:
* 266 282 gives 1.325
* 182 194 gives 1.065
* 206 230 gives 1.152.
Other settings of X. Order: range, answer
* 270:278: 1.263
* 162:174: 0.9542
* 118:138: 1.079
